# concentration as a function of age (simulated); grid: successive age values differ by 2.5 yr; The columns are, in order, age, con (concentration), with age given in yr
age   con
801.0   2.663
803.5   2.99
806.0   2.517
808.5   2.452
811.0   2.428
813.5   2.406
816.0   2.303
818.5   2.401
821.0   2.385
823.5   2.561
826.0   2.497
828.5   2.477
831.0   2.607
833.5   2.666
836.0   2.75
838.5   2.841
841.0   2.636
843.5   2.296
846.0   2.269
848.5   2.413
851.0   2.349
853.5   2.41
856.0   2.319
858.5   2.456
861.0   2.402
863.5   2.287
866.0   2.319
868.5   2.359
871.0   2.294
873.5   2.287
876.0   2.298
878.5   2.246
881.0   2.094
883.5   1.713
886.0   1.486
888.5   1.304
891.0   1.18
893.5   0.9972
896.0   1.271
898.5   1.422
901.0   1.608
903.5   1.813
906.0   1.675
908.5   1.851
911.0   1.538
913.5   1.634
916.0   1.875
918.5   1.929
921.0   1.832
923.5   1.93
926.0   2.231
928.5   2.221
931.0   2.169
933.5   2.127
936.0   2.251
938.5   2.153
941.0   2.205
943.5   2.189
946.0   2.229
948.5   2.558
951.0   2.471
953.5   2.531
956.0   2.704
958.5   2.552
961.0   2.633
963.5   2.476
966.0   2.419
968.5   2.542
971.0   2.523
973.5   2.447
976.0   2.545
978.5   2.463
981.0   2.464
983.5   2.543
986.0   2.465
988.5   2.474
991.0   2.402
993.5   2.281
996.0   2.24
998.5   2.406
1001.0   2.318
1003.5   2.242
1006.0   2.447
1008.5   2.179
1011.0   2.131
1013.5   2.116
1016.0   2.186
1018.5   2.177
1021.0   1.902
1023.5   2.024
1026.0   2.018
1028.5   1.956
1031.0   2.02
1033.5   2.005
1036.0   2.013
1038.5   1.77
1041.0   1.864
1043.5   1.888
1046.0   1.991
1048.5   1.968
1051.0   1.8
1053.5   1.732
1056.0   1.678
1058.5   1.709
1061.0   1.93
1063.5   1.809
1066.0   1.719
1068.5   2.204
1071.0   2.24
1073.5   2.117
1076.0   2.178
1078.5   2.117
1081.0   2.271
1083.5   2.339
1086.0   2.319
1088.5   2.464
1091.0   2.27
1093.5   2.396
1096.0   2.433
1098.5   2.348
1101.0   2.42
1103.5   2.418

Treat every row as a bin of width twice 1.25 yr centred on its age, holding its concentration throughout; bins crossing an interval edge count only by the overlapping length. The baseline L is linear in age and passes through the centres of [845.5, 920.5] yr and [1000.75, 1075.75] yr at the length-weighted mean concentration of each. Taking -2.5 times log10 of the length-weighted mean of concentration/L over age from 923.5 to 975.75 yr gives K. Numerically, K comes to -0.21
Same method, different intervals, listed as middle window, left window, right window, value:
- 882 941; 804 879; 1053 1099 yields 0.310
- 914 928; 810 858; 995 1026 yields 0.192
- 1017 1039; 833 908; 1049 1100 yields 0.053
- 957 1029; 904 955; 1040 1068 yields -0.192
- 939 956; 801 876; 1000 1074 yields -0.081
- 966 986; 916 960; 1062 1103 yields -0.118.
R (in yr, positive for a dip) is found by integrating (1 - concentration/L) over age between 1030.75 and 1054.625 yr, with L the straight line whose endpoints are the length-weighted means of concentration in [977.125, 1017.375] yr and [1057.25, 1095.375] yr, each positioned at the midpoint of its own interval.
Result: 3.5 yr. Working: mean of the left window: 2.33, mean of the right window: 2.14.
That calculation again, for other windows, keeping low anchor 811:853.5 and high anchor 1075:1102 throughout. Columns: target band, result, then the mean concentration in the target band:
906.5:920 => 3.7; 1.76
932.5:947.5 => 1.4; 2.2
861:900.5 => 9.8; 1.85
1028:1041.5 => 2.4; 1.94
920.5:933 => 1.7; 2.09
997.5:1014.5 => 0.8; 2.26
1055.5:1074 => 3.2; 1.93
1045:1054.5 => 1.9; 1.87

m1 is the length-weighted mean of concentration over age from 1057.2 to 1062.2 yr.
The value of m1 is 1.82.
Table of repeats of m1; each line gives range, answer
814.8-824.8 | 2.41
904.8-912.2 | 1.69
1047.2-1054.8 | 1.83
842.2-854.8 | 2.35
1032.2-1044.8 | 1.91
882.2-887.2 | 1.61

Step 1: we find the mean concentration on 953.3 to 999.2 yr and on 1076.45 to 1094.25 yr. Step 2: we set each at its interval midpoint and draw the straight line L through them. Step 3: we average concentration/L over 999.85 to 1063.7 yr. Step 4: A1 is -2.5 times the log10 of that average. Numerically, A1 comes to 0.20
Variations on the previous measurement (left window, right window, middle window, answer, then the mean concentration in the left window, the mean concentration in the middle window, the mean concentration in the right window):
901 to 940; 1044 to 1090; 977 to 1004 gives -0.21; 1.94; 2.4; 2.03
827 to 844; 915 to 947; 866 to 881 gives 0.06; 2.62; 2.28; 2.1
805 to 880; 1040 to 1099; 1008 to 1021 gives 0.01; 2.43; 2.13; 2.07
